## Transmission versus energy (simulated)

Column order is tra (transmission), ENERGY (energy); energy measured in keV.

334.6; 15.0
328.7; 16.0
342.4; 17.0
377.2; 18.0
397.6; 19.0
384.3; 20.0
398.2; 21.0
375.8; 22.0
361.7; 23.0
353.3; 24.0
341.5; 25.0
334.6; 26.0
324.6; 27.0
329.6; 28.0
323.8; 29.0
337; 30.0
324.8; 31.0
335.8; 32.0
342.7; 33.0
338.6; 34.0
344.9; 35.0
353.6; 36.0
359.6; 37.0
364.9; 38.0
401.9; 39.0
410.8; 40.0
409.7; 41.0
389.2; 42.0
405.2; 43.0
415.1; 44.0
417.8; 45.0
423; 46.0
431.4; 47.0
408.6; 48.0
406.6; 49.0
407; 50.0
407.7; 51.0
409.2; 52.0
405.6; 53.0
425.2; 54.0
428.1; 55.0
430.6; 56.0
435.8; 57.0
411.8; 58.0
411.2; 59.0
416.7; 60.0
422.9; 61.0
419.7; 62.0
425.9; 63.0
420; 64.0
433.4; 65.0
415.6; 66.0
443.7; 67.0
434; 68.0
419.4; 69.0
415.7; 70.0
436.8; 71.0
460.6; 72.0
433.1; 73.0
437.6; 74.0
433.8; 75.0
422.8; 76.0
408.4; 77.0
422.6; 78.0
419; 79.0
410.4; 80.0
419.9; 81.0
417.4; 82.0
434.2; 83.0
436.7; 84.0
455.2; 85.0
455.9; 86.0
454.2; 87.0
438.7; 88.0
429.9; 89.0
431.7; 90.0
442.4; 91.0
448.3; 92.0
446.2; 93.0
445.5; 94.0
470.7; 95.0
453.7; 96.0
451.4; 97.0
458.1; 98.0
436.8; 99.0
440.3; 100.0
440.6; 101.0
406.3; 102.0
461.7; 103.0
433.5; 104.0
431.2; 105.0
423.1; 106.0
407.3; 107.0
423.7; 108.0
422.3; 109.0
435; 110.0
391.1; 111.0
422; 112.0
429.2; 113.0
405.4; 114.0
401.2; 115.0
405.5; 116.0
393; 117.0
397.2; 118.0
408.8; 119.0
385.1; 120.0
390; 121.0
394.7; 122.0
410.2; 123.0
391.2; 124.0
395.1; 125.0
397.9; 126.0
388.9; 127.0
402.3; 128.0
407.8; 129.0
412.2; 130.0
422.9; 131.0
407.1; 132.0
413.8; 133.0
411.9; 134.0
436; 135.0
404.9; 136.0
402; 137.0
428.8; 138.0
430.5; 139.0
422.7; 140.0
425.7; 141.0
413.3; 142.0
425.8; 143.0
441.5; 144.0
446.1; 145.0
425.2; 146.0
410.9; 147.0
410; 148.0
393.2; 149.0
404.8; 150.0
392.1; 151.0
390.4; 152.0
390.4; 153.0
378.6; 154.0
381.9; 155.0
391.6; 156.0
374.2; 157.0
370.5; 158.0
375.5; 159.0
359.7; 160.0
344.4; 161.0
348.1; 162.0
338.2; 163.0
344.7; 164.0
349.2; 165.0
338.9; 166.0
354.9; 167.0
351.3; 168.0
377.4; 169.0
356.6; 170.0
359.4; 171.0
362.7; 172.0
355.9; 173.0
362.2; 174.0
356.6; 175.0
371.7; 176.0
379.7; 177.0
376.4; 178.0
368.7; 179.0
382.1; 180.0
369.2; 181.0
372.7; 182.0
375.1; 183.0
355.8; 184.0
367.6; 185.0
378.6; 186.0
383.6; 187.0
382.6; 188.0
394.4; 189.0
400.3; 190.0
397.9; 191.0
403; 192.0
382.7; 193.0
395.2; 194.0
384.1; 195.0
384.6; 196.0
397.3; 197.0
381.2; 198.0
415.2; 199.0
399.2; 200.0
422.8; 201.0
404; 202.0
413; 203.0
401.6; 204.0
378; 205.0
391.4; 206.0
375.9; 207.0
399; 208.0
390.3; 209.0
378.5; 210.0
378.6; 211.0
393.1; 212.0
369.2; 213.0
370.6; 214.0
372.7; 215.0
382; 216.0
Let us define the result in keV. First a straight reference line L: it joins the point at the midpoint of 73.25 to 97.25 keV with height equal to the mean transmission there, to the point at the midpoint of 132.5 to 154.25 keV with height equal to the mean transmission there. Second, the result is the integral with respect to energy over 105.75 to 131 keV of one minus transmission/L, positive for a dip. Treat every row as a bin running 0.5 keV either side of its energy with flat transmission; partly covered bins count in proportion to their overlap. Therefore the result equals 1.1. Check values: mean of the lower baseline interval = 437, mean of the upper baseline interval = 414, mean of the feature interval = 406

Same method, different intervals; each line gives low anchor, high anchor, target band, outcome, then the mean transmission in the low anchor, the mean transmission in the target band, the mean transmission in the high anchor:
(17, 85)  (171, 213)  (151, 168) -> 1.0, 399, 365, 384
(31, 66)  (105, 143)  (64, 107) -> -3.2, 401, 435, 410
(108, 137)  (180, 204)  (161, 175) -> 1.5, 407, 354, 390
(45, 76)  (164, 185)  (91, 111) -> -1.8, 424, 438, 363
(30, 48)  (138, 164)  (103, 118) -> -1.0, 380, 417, 395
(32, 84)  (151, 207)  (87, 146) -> -4.0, 412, 422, 377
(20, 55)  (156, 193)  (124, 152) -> -3.2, 378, 413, 368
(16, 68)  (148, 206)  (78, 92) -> -1.8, 389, 434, 378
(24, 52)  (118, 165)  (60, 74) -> -1.8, 374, 429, 398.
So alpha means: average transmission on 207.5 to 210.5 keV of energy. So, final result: 389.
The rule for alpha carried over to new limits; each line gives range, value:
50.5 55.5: 415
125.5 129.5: 399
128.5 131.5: 414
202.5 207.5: 392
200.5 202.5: 413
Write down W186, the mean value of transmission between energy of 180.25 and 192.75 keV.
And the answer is 382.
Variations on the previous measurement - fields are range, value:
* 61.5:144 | 424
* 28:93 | 411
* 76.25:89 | 431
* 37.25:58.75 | 411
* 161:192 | 367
